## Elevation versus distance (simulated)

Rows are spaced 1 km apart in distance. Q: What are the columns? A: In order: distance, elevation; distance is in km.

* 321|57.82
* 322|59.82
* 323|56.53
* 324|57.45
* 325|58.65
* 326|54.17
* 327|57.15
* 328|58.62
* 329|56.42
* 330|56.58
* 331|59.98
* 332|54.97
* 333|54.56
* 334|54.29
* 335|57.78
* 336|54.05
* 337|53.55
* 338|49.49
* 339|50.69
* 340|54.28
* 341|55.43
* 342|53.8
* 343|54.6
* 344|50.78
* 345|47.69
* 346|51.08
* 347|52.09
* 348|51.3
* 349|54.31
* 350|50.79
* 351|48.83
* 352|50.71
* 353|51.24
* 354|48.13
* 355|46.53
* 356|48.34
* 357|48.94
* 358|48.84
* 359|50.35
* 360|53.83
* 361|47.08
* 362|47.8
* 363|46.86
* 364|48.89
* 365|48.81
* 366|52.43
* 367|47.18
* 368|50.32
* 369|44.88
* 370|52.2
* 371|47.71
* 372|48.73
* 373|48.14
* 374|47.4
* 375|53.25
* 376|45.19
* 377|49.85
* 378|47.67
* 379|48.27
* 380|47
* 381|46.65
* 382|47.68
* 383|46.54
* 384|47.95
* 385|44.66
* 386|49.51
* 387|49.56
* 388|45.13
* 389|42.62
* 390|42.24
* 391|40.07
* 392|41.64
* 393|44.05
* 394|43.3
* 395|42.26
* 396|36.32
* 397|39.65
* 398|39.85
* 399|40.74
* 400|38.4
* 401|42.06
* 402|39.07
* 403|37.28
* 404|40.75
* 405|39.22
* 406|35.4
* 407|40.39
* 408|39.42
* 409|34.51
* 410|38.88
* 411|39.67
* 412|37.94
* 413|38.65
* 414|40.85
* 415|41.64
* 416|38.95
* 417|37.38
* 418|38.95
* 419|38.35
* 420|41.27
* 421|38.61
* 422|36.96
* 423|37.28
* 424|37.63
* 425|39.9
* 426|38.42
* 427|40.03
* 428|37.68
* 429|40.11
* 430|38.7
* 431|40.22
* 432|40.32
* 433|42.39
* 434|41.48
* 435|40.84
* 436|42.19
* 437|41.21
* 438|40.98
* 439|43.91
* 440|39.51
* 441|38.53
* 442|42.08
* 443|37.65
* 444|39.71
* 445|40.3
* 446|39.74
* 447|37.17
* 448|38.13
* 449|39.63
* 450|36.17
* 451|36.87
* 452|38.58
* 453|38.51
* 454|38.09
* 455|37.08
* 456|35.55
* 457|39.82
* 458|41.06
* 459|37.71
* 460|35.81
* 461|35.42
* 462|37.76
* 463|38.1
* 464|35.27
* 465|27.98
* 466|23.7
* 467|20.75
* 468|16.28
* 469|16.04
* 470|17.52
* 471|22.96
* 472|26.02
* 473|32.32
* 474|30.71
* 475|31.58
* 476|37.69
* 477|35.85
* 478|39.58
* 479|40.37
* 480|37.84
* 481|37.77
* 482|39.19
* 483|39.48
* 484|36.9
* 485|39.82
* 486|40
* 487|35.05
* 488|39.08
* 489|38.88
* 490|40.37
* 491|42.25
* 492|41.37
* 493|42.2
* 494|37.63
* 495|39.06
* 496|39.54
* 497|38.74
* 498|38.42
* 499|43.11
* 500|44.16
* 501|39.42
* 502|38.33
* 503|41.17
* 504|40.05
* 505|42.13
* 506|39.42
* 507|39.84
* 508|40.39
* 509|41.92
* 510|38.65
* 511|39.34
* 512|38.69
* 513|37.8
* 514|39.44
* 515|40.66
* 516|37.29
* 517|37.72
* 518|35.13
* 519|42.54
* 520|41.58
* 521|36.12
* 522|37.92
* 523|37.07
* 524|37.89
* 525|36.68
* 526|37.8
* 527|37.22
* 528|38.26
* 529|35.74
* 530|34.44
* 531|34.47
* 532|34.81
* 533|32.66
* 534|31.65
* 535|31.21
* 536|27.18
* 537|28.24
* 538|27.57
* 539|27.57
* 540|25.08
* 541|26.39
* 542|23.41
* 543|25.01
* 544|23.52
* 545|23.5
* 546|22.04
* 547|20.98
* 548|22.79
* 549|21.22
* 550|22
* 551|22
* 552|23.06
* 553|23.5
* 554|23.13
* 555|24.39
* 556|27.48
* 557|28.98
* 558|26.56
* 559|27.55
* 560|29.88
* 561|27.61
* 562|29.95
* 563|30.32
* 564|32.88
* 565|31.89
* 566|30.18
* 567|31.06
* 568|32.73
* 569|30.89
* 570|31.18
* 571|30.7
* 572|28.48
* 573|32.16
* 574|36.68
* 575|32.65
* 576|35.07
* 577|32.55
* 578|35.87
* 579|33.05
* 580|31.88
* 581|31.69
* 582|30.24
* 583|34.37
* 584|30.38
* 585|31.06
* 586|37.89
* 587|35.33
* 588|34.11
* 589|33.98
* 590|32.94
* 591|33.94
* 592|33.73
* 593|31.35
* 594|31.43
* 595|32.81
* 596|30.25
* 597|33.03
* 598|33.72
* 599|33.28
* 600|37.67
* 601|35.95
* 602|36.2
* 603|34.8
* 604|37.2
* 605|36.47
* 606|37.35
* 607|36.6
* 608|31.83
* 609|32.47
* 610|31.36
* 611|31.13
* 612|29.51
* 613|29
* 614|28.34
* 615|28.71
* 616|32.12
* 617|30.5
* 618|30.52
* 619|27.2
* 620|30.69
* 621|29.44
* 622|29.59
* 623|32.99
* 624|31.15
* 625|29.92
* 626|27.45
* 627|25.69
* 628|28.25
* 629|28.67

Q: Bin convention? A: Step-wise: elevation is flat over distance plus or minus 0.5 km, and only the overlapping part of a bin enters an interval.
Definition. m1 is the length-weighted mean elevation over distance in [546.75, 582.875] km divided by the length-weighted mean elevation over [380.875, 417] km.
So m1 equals 0.70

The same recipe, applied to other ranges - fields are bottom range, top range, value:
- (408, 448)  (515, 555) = 0.77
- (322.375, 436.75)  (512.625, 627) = 0.68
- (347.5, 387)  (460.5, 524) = 0.75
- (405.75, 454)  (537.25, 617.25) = 0.77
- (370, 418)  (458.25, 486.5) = 0.76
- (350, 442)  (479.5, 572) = 0.78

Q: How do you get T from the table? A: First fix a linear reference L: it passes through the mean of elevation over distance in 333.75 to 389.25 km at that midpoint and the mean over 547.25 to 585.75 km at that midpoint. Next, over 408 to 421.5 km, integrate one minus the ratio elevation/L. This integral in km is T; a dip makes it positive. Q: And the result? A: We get 1.67 km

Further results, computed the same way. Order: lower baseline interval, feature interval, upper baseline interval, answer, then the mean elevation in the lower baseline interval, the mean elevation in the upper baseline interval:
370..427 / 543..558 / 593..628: 4.82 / 42.2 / 31.9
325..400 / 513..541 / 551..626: 1.17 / 49.2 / 31.5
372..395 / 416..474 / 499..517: 9.24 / 46.3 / 40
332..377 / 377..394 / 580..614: 0.92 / 50.6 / 33.3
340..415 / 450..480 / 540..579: 3.70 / 46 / 27.9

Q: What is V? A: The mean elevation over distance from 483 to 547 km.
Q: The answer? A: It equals 36.1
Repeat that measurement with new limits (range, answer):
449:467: 35.8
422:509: 37.3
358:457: 42.2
